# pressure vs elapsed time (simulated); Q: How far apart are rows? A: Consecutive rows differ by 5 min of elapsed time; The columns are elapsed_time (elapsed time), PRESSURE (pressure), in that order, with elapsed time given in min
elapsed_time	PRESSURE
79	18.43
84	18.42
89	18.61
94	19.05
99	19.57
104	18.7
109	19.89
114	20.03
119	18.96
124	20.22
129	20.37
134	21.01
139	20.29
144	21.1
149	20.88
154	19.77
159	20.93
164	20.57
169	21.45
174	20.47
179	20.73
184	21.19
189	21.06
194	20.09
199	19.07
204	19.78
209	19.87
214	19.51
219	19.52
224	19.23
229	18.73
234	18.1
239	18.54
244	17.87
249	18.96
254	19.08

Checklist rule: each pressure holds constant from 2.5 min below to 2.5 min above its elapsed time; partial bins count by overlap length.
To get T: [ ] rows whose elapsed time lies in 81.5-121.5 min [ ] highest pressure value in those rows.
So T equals 20.03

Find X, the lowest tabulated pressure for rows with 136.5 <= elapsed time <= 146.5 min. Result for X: 20.29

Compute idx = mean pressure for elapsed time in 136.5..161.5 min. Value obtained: 20.6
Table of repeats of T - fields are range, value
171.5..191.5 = 21.19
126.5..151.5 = 21.1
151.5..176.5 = 21.45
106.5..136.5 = 21.01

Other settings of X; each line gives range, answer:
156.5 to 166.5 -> 20.57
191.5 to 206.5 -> 19.07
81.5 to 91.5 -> 18.42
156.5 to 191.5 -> 20.47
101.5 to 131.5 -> 18.7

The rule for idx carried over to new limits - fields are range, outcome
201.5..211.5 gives 19.8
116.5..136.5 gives 20.1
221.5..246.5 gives 18.5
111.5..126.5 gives 19.7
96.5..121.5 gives 19.4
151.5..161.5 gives 20.4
